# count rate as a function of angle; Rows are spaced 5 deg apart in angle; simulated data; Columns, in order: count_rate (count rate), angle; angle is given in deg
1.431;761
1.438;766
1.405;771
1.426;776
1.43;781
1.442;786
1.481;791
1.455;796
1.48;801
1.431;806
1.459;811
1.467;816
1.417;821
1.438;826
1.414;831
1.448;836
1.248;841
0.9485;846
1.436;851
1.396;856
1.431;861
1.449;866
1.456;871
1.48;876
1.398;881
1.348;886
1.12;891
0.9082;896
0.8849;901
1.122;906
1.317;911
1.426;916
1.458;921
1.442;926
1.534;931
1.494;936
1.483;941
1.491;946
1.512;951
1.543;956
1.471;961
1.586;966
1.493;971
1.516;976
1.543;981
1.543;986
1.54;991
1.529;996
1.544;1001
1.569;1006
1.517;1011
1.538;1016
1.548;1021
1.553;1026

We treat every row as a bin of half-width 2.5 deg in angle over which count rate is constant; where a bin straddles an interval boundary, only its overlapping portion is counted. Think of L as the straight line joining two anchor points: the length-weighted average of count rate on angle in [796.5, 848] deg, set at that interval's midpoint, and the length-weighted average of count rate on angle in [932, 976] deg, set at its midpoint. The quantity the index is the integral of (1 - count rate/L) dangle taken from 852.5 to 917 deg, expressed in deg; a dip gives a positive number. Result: 6.9 deg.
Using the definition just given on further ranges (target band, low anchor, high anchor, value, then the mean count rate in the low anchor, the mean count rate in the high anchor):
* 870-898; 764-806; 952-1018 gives 3.85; 1.44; 1.53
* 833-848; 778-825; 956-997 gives 2.43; 1.45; 1.53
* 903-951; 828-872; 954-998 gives 1.48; 1.36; 1.53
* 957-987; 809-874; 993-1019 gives -0.35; 1.39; 1.54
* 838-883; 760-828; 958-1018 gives 3.46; 1.44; 1.53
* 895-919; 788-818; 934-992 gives 5.54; 1.46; 1.52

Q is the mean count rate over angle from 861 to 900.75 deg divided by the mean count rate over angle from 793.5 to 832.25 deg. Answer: 0.89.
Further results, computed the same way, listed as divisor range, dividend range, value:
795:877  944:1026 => 1.09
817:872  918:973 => 1.09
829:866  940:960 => 1.13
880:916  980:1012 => 1.32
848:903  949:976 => 1.17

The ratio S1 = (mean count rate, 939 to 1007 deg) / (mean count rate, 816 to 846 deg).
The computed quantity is 1.12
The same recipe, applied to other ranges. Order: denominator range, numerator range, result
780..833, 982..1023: 1.06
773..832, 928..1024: 1.06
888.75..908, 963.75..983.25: 1.53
